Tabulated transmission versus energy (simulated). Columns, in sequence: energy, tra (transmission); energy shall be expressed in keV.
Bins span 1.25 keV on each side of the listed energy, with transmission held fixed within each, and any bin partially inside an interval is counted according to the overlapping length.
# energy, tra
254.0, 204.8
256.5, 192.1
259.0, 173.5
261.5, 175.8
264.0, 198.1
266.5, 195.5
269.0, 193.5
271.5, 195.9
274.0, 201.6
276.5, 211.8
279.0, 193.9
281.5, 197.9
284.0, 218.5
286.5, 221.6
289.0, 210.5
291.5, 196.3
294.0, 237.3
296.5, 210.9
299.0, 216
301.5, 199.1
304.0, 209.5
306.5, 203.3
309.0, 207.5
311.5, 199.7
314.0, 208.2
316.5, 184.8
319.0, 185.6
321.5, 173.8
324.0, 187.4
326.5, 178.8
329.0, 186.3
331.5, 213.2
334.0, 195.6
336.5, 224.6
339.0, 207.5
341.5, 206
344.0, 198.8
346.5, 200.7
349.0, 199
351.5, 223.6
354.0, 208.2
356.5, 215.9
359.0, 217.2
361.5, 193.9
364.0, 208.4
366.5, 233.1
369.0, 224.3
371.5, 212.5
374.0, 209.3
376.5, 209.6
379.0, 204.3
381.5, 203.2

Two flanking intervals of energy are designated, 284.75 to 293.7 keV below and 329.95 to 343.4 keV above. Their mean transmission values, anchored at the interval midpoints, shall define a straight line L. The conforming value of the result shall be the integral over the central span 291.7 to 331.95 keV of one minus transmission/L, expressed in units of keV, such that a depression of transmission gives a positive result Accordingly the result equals 2.1 keV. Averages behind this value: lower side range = 213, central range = 200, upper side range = 208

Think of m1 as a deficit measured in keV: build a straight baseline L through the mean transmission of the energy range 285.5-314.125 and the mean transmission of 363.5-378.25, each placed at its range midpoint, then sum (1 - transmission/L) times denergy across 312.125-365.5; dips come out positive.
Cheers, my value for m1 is 3.11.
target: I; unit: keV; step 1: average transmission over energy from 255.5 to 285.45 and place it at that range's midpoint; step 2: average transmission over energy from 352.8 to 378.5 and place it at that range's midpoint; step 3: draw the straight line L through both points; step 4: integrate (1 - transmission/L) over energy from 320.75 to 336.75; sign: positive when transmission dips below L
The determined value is 1.0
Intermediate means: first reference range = 196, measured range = 193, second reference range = 213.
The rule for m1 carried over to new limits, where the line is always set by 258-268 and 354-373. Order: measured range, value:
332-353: 0.14 keV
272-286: -1.06 keV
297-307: -0.53 keV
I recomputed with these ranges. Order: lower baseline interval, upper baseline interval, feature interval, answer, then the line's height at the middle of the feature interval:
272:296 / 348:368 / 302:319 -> 0.8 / 211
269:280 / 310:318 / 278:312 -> -1.8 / 199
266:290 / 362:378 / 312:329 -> 1.8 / 209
